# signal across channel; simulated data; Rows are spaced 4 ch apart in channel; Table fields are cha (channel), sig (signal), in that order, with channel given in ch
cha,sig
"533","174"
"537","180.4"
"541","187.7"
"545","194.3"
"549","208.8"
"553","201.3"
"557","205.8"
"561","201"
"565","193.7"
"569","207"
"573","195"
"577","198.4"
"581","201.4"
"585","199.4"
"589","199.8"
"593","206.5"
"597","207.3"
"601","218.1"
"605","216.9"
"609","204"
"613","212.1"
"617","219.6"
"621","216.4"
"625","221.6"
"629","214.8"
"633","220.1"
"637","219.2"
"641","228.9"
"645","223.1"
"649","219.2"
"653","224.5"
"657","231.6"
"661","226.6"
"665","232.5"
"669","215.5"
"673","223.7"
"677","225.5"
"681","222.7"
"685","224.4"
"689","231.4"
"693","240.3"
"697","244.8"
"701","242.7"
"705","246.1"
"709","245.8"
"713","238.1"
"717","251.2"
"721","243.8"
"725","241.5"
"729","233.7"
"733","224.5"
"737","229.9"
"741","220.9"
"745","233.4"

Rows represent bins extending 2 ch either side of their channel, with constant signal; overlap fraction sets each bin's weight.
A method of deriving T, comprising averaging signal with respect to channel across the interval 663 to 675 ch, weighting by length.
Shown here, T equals 224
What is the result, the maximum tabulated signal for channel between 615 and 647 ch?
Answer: 228.9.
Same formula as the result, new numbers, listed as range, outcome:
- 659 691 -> 232.5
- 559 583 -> 207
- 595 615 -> 218.1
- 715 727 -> 251.2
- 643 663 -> 231.6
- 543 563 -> 208.8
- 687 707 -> 246.1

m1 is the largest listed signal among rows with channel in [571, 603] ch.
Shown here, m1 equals 218.1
